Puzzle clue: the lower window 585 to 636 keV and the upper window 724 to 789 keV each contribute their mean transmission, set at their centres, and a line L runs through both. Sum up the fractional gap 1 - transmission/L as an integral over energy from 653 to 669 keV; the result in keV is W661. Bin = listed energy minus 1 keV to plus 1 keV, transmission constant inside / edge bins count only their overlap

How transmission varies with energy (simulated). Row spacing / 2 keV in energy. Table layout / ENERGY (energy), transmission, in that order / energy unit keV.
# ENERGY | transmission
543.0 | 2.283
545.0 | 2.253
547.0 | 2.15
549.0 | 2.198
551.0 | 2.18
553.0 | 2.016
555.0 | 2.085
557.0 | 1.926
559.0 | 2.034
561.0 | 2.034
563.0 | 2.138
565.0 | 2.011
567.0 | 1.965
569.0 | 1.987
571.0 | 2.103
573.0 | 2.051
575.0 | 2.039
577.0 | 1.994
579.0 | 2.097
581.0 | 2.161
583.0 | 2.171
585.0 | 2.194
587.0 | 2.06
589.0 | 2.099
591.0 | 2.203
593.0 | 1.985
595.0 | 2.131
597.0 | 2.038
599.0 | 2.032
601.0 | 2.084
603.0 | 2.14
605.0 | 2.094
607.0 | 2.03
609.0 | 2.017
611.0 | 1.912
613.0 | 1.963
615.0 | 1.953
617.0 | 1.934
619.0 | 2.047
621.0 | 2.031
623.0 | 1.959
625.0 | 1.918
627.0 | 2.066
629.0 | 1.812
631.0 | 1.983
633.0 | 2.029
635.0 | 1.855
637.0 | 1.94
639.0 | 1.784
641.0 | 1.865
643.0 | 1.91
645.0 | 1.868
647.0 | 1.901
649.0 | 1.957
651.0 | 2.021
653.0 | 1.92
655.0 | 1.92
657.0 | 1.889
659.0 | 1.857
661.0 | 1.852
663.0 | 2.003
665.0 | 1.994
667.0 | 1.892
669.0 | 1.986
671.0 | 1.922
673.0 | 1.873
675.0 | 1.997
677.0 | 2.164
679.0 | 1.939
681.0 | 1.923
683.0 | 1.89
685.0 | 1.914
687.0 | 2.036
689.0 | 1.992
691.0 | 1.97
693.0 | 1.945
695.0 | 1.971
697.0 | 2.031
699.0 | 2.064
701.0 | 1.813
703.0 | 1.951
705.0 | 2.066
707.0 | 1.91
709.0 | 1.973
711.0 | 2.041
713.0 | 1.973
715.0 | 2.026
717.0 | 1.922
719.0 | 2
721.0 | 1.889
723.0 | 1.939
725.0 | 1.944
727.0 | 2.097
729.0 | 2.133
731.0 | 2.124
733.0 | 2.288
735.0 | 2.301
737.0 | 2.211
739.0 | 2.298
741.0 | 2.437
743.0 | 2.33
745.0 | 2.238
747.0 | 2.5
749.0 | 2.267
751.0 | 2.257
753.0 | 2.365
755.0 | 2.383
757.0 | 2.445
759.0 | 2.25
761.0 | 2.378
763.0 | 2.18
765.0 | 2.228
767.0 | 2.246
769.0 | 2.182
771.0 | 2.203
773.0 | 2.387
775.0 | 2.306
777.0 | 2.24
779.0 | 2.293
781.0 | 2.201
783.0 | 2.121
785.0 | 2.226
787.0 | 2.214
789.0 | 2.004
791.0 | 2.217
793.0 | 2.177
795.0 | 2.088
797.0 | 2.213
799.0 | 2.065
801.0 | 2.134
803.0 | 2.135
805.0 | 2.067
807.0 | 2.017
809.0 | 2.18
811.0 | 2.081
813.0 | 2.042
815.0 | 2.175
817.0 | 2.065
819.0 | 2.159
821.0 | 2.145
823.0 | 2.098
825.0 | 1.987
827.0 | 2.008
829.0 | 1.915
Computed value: 1.4 keV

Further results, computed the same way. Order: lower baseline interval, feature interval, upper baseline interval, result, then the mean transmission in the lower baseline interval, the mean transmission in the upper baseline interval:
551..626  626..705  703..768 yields 6.4 keV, 2.05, 2.17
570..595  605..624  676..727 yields 0.7 keV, 2.1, 1.97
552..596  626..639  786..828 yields 0.9 keV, 2.07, 2.11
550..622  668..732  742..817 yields 5.0 keV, 2.05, 2.22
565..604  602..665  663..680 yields 2.2 keV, 2.08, 1.97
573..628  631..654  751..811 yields 1.9 keV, 2.05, 2.21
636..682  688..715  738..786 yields 1.3 keV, 1.93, 2.29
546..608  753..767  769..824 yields -1.1 keV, 2.08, 2.16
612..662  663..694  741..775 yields 1.4 keV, 1.93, 2.31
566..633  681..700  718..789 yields 1.5 keV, 2.04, 2.23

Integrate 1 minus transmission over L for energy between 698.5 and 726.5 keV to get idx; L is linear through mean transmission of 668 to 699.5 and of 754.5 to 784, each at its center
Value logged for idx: 1.4 keV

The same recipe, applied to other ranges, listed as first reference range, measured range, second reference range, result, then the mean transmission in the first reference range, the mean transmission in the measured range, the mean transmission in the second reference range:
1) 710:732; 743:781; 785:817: -4.22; 2.01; 2.3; 2.12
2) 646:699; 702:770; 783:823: -4.36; 1.95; 2.17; 2.13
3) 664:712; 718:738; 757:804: -0.18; 1.97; 2.09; 2.21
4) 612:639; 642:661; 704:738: 0.65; 1.95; 1.91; 2.05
